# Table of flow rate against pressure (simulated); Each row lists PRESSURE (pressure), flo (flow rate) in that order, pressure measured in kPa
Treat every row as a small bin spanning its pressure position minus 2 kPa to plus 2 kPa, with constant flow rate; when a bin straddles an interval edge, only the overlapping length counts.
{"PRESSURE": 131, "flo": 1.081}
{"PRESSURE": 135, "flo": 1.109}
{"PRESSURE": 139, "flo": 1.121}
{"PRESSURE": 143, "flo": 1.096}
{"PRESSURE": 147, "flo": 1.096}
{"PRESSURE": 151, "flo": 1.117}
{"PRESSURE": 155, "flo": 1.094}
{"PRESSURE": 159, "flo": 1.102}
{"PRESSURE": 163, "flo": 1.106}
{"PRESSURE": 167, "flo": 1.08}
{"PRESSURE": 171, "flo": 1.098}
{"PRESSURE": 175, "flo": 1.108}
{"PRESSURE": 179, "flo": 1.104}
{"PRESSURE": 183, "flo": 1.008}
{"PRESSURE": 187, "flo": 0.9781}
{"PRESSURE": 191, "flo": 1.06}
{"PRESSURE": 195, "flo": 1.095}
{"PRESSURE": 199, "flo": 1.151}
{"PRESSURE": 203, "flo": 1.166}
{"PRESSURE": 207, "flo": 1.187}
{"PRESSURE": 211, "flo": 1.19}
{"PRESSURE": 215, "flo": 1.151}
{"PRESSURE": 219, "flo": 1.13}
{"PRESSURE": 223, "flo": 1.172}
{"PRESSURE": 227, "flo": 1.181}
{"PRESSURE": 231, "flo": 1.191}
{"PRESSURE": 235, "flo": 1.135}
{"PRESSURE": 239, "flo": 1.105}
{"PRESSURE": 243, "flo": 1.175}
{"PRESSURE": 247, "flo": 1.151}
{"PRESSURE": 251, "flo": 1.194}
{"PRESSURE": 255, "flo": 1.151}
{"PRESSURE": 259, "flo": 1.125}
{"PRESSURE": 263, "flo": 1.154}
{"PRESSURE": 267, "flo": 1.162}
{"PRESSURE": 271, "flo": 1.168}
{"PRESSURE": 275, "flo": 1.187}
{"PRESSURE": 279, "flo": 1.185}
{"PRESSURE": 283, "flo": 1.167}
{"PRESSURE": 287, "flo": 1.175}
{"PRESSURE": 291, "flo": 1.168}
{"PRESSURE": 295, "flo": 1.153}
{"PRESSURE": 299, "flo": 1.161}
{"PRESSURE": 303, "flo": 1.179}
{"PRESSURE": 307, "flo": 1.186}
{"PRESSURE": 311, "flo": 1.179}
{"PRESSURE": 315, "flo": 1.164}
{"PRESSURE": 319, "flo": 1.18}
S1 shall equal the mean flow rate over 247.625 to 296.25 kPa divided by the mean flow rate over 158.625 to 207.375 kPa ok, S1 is 1.07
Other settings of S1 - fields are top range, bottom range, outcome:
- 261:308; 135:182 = 1.06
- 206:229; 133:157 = 1.06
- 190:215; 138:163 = 1.04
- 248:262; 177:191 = 1.12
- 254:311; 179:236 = 1.03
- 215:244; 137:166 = 1.05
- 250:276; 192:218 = 1.01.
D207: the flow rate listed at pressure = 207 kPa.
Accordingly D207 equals 1.187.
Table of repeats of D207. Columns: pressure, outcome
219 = 1.13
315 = 1.164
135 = 1.109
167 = 1.08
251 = 1.194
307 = 1.186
